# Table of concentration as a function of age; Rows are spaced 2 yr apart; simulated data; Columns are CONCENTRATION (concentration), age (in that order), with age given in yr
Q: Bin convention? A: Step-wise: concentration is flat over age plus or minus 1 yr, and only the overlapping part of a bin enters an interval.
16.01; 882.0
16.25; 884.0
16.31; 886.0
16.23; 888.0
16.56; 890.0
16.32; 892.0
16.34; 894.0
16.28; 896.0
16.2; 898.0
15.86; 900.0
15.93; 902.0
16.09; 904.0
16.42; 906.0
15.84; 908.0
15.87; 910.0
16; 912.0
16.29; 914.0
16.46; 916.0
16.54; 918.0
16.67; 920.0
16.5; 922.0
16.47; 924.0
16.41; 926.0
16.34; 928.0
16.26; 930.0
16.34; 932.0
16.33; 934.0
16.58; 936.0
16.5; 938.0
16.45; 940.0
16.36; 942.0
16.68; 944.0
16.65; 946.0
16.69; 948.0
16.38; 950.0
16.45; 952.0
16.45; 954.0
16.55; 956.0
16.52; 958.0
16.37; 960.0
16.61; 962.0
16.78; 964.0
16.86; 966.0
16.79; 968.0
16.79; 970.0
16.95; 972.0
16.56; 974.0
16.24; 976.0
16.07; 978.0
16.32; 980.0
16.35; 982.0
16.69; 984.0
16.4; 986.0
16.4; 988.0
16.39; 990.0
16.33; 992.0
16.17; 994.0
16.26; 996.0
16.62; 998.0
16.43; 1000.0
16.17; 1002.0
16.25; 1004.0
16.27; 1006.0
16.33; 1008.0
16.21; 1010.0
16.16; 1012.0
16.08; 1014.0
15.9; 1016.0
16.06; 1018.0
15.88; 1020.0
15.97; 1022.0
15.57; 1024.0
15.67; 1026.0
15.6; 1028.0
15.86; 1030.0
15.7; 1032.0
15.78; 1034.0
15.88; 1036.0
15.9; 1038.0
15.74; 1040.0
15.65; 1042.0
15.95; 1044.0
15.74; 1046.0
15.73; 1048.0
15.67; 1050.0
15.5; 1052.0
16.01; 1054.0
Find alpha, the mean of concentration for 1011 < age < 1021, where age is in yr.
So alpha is 16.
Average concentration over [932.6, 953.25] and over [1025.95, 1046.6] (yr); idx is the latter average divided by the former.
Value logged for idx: 1.0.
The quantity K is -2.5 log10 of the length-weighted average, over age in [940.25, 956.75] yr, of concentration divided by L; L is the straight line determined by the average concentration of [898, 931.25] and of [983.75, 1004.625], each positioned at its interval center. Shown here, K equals -0.01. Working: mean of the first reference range 16.2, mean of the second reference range 16.4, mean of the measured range 16.5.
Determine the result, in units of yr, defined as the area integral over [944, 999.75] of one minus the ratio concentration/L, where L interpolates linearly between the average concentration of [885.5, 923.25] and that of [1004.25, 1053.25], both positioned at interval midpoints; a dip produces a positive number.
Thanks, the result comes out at -1.6 yr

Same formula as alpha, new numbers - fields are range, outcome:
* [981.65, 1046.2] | 16.1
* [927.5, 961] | 16.5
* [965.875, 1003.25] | 16.5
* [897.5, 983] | 16.4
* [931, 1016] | 16.4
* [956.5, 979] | 16.6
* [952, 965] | 16.5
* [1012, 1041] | 15.8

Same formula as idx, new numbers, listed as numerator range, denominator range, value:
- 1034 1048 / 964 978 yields 0.95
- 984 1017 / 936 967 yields 0.98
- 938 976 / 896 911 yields 1.03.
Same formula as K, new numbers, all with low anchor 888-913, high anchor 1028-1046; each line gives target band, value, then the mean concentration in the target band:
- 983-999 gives -0.033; 16.4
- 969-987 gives -0.036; 16.5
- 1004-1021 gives -0.018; 16.1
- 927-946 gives -0.026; 16.4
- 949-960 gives -0.030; 16.5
